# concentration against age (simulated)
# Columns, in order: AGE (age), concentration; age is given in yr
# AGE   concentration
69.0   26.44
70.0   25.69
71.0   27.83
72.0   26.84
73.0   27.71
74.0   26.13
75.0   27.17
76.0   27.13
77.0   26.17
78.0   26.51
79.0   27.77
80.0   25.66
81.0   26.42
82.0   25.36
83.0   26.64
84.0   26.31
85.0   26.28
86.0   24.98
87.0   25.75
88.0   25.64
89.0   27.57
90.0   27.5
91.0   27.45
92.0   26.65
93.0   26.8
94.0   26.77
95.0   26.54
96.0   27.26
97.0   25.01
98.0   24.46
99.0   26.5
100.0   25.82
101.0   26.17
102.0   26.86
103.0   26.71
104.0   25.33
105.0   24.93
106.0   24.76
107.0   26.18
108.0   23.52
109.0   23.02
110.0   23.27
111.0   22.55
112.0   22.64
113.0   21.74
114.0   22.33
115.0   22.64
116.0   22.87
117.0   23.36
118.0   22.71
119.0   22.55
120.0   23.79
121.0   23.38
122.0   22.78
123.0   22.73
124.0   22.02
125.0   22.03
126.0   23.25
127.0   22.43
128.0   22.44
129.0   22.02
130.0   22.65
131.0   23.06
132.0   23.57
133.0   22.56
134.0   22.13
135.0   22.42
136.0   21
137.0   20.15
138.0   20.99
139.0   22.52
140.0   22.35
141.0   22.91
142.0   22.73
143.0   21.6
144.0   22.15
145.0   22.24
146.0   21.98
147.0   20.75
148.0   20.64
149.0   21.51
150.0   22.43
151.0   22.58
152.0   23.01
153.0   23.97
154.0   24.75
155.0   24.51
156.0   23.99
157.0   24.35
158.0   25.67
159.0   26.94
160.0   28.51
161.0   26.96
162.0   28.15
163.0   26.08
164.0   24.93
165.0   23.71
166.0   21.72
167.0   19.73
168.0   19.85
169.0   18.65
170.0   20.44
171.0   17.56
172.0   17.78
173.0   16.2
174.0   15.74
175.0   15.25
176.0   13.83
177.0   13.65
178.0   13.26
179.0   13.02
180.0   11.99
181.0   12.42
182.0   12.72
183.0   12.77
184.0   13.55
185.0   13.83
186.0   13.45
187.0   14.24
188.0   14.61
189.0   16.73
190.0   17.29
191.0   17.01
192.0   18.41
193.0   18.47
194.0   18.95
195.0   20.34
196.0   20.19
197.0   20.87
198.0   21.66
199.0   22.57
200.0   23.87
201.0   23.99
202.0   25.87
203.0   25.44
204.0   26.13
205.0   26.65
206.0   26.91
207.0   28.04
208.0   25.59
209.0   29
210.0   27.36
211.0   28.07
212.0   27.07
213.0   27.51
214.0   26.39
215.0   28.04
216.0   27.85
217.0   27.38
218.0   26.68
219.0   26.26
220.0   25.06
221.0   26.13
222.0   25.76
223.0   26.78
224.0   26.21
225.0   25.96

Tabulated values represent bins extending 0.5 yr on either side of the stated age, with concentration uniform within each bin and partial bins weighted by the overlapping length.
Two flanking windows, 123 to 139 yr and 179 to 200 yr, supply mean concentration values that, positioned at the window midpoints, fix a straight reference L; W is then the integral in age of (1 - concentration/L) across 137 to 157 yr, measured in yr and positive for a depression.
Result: -1.8 yr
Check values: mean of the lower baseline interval 22.2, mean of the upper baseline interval 16.7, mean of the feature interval 22.5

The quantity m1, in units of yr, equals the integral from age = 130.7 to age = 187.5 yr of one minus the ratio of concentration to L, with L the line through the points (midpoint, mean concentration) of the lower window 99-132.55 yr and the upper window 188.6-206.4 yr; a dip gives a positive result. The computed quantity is 5.8 yr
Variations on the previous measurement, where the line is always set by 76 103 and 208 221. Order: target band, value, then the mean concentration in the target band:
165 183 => 7.1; 16.2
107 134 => 3.8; 22.8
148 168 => 1.9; 24.2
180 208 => 7.8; 19.5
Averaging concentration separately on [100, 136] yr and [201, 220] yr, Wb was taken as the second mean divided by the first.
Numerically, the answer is 1.15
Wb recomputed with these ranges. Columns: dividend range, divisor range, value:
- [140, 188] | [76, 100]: 0.76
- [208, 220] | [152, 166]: 1.07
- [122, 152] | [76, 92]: 0.84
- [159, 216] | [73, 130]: 0.83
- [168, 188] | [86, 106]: 0.57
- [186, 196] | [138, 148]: 0.79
